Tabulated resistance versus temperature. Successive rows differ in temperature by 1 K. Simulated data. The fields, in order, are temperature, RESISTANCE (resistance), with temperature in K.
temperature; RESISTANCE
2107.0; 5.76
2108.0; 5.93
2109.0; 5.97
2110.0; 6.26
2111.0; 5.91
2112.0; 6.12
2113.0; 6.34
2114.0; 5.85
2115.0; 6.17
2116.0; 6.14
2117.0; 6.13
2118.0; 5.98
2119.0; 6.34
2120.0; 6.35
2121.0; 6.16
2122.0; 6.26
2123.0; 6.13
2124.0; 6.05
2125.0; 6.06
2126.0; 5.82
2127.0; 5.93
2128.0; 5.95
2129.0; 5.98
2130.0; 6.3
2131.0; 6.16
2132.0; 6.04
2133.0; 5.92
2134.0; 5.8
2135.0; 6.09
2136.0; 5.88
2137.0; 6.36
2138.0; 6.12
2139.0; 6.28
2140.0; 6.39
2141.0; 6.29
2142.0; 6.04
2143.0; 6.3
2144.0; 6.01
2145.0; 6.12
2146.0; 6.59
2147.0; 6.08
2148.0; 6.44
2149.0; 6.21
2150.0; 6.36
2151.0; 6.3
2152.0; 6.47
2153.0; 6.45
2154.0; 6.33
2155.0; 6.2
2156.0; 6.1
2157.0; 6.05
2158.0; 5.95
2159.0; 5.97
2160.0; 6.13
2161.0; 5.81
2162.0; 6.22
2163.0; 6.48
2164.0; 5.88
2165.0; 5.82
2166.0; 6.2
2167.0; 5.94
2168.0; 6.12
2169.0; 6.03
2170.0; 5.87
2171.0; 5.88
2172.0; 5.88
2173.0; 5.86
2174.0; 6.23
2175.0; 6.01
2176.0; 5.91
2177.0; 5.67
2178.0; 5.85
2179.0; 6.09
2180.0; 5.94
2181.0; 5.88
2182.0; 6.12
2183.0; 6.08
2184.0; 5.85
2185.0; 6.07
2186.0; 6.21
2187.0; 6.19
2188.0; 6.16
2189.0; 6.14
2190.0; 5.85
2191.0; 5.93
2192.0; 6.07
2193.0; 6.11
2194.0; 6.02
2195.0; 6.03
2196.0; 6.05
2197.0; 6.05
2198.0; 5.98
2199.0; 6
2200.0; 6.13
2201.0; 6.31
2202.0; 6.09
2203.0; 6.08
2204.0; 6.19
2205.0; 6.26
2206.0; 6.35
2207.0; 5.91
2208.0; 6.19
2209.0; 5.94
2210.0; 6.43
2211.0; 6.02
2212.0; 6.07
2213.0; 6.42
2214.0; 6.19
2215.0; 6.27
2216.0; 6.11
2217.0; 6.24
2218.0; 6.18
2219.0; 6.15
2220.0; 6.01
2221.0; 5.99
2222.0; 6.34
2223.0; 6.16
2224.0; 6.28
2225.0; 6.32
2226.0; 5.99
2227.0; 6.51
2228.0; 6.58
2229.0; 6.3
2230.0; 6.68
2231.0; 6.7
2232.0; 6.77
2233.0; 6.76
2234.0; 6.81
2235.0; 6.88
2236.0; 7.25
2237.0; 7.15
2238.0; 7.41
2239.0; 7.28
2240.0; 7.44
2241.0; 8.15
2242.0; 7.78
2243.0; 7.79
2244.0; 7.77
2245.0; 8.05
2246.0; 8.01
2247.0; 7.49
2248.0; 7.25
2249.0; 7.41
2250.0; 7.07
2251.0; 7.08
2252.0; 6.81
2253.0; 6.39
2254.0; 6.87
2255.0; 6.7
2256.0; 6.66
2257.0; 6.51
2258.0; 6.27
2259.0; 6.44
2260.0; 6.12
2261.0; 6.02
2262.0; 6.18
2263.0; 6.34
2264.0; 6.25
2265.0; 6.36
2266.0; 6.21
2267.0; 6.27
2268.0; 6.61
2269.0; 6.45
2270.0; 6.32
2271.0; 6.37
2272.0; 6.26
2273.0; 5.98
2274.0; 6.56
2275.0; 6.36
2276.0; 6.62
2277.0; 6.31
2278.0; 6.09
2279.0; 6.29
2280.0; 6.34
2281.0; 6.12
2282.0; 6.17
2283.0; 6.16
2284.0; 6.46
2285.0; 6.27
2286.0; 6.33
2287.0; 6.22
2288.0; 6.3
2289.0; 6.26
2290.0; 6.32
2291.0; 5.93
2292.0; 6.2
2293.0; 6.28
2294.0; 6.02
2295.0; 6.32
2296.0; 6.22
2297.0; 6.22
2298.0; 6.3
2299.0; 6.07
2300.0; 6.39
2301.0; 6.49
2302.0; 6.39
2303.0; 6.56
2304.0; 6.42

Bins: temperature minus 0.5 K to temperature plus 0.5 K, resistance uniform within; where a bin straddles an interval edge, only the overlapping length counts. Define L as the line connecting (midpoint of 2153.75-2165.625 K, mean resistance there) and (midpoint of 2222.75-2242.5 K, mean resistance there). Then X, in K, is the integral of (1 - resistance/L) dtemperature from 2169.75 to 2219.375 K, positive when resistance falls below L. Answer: 2.9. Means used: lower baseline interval 6.07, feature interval 6.07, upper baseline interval 6.87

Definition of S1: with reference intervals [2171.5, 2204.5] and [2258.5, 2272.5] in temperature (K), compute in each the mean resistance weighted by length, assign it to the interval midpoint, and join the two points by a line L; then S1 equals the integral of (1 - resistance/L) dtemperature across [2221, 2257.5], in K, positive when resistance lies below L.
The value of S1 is -4.5 K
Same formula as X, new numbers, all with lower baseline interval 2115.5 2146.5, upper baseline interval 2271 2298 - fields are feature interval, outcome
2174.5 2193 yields 0.5 K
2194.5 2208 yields 0.2 K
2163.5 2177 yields 0.4 K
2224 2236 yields -0.7 K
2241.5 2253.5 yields -2.3 K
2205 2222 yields 0.1 K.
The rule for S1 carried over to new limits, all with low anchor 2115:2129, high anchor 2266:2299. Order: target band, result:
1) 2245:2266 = -1.6 K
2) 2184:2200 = 0.3 K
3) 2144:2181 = 0.3 K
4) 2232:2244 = -2.1 K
